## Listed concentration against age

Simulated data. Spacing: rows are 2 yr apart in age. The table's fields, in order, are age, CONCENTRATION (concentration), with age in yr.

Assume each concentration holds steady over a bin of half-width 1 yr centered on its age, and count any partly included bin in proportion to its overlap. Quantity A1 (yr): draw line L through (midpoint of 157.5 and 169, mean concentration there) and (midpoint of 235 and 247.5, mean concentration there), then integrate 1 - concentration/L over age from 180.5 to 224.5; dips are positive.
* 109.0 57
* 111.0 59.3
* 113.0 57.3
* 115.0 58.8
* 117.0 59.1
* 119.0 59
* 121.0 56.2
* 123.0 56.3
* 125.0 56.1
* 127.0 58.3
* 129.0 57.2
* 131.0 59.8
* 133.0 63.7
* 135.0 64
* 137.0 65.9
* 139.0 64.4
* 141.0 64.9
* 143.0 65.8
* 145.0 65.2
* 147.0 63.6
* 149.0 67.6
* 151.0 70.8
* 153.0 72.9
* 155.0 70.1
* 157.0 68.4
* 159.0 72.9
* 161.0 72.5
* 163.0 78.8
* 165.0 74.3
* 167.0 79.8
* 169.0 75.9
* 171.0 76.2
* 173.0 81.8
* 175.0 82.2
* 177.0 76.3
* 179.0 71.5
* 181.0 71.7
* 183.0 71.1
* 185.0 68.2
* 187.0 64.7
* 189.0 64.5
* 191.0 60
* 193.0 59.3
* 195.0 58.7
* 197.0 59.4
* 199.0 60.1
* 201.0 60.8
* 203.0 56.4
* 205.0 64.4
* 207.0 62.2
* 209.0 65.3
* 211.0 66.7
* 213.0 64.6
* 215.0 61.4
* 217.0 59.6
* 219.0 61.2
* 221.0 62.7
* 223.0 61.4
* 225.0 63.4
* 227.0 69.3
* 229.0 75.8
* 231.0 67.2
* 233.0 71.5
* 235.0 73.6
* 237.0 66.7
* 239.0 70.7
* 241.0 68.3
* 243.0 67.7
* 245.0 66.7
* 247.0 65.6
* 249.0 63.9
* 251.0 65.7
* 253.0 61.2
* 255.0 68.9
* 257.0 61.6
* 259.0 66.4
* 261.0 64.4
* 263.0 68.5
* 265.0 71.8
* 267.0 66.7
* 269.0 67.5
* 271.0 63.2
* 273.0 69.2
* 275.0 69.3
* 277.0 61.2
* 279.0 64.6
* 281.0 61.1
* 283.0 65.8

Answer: 5.5 yr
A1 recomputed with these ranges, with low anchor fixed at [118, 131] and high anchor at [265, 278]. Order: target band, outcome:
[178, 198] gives -1.16 yr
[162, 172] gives -2.82 yr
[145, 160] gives -2.55 yr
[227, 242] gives -1.44 yr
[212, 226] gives 0.28 yr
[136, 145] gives -1.06 yr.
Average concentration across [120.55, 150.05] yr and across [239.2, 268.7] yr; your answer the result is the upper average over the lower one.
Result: 1.07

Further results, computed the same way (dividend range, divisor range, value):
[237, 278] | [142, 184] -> 0.91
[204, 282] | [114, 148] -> 1.08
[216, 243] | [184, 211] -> 1.08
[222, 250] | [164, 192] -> 0.93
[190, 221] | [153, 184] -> 0.82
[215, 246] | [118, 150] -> 1.08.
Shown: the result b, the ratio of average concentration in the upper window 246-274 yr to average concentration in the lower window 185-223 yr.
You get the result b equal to 1.07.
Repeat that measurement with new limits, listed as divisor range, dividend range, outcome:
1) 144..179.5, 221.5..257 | 0.92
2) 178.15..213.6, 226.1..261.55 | 1.06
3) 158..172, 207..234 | 0.86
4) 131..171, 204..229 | 0.92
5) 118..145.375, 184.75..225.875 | 1.02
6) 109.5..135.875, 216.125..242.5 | 1.14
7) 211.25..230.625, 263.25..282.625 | 1.02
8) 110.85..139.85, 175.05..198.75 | 1.11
